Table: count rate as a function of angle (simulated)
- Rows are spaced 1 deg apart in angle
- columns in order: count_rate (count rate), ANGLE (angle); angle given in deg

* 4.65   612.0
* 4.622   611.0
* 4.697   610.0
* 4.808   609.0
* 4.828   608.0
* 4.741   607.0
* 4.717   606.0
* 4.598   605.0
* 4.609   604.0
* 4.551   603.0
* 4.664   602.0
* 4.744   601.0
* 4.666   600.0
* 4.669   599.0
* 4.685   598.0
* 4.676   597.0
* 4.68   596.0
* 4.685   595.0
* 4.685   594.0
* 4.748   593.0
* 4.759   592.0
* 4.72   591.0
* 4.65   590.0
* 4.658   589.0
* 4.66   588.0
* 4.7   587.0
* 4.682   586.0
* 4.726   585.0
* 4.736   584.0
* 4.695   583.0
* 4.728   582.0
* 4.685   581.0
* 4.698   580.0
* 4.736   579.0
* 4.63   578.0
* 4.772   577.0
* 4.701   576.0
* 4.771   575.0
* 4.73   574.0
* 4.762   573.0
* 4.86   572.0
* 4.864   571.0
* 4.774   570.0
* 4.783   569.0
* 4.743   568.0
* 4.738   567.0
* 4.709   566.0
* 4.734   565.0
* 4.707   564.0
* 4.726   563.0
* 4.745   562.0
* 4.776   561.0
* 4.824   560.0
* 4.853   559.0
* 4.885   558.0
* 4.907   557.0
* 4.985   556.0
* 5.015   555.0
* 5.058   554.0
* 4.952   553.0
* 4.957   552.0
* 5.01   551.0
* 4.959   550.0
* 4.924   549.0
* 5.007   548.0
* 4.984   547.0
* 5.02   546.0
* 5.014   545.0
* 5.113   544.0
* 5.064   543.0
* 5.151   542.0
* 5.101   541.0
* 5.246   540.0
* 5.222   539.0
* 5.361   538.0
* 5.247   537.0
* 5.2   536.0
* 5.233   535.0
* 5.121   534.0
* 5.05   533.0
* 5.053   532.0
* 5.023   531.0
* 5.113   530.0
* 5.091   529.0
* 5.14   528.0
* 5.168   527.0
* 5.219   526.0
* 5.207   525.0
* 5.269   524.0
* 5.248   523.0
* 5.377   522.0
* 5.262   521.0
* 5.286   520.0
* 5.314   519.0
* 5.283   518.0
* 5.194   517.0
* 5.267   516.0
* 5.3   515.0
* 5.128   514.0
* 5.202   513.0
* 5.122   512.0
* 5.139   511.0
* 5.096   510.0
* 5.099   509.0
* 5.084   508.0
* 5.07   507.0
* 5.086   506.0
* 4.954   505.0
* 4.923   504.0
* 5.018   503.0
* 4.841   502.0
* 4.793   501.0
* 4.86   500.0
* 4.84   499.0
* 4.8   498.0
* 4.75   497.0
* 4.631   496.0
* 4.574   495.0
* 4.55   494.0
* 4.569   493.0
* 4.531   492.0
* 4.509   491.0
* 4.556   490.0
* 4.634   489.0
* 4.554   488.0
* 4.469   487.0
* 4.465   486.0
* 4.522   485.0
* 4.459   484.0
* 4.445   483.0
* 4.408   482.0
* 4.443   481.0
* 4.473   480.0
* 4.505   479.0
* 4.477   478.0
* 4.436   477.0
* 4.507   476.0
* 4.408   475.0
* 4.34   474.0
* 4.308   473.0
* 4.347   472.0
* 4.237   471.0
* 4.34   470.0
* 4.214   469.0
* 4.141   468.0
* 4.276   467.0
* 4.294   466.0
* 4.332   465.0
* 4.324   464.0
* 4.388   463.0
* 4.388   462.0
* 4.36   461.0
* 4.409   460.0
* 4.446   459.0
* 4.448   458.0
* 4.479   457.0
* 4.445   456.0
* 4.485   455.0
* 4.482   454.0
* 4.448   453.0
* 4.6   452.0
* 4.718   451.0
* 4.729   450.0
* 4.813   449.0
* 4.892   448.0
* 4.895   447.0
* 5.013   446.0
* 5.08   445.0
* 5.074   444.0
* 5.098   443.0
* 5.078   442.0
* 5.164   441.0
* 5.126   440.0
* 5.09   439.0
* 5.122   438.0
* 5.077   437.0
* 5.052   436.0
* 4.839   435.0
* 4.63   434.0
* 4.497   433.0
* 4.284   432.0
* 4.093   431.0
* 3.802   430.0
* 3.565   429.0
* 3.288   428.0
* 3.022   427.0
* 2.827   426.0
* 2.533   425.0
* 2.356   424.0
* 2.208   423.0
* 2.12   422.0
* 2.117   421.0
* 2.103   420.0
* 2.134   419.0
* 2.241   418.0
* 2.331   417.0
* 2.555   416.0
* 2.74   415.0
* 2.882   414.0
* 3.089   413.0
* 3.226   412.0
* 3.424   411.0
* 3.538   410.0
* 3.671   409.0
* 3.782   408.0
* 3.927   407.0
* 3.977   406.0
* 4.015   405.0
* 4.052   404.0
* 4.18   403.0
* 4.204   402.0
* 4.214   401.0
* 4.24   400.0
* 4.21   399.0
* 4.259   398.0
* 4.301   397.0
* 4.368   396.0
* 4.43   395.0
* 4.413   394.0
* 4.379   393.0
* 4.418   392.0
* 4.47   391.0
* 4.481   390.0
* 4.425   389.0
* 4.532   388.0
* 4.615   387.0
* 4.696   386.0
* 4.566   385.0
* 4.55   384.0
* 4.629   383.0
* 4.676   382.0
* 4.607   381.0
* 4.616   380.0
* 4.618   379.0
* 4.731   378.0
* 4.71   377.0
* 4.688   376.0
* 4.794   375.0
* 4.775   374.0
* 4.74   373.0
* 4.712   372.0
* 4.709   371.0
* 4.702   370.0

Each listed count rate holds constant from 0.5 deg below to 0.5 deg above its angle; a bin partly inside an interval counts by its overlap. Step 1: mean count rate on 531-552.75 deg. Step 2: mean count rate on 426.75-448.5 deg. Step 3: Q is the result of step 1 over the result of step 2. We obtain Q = 1.10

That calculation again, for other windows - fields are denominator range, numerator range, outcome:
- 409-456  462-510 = 1.18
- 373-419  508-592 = 1.22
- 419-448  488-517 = 1.22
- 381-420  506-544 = 1.33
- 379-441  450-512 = 1.18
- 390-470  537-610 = 1.19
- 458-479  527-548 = 1.18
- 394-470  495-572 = 1.25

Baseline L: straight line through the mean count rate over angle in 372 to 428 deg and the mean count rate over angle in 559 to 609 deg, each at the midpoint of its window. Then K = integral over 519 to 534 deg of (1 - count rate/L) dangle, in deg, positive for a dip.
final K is -2.5 deg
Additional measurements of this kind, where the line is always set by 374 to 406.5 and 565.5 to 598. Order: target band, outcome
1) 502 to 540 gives -4.3 deg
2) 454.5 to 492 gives 1.2 deg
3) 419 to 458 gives 3.0 deg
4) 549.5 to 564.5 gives -0.7 deg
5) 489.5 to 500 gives -0.1 deg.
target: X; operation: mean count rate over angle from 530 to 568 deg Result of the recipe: 4.99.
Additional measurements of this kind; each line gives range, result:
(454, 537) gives 4.76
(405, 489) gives 4.09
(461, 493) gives 4.41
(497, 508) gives 4.92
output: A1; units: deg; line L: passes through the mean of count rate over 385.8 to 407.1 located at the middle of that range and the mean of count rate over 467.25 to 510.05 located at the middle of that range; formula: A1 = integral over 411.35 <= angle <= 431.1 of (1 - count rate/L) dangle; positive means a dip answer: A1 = 7.4 deg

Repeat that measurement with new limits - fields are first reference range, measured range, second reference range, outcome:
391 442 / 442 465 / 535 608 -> -3.68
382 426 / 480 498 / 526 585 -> -0.67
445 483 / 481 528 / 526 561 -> -1.34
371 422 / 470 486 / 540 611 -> -0.23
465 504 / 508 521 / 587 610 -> -1.82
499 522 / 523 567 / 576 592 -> -0.98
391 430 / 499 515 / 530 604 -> -2.69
